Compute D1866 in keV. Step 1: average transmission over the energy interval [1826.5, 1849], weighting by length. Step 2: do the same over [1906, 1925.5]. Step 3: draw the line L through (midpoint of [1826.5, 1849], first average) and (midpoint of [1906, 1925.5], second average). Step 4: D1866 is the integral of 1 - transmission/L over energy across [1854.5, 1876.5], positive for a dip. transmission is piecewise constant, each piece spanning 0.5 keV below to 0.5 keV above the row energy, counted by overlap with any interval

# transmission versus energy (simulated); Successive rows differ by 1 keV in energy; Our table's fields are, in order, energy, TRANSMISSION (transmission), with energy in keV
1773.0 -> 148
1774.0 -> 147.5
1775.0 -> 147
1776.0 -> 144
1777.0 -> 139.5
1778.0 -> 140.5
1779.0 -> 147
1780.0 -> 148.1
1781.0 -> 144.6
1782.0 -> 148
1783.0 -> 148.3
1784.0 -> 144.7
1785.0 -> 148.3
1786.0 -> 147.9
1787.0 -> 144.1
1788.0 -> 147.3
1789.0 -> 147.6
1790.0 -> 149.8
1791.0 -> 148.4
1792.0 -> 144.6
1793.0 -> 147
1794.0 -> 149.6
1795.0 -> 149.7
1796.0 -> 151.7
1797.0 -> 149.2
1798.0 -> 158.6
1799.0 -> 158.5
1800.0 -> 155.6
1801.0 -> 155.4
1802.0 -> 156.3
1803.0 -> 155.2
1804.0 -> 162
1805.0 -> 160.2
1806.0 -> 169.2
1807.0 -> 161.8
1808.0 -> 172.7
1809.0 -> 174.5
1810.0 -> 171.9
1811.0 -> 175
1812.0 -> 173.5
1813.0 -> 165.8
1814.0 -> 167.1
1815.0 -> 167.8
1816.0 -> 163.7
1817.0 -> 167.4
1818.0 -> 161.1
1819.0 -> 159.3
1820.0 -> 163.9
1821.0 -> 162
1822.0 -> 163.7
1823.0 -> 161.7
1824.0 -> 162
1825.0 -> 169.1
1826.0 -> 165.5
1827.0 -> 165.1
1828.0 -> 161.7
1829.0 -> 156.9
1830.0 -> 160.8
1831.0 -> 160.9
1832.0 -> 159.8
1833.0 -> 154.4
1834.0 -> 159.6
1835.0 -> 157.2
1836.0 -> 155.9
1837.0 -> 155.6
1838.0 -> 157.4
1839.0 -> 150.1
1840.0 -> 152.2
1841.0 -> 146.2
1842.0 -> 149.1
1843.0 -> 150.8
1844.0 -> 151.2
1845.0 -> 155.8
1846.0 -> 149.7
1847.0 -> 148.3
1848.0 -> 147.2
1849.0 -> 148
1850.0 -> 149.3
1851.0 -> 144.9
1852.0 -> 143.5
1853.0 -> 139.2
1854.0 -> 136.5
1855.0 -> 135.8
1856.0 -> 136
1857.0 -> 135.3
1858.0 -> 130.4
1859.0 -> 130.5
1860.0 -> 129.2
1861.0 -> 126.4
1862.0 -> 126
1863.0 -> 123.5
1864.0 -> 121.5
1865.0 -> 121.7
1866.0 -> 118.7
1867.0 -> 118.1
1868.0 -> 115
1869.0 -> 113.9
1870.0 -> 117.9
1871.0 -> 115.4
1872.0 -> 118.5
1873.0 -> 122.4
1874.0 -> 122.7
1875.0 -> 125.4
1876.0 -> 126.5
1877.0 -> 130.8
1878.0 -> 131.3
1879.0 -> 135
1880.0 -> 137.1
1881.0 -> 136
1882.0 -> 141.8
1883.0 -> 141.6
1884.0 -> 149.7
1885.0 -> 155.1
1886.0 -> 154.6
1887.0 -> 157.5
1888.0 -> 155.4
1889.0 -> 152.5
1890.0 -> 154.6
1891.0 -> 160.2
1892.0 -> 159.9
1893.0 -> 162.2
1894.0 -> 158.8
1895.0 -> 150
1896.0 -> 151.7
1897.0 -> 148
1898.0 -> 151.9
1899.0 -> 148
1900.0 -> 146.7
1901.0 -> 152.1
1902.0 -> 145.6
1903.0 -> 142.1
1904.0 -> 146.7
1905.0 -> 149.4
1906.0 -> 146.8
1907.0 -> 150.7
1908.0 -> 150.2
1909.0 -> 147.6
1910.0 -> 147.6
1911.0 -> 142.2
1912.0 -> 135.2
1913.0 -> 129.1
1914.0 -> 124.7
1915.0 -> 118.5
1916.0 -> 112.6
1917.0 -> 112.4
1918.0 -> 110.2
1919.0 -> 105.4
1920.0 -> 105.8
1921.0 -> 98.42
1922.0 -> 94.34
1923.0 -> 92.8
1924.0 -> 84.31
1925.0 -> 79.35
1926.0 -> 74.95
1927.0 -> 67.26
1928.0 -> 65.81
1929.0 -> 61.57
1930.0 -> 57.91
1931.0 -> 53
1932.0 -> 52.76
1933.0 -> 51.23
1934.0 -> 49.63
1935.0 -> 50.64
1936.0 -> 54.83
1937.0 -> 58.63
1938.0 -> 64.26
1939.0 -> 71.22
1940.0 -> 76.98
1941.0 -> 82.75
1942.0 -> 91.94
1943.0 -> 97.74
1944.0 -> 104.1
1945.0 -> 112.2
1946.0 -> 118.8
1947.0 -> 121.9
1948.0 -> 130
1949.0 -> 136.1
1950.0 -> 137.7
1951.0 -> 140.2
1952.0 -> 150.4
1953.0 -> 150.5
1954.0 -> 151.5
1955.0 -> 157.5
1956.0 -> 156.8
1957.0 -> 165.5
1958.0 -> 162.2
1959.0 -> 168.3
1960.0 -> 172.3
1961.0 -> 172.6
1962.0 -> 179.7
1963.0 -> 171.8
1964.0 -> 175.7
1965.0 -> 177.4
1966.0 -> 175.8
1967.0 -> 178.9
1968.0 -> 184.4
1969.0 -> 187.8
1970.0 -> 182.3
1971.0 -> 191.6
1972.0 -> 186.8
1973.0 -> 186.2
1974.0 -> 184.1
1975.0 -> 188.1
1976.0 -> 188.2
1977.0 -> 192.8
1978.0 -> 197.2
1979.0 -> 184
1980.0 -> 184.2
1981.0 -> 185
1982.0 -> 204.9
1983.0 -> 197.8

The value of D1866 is 2.76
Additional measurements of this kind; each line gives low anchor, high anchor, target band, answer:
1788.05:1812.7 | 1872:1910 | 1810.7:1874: 2.3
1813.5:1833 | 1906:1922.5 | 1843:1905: 0.6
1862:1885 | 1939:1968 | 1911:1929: 4.7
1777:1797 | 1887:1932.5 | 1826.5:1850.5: -3.0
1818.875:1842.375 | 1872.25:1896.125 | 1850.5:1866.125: 2.1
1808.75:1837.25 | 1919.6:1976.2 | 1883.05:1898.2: -1.3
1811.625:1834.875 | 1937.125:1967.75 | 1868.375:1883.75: 2.5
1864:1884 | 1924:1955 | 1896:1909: -4.4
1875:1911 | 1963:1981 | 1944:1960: 2.9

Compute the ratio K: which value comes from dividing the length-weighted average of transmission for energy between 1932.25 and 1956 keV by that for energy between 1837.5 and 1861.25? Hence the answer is 0.7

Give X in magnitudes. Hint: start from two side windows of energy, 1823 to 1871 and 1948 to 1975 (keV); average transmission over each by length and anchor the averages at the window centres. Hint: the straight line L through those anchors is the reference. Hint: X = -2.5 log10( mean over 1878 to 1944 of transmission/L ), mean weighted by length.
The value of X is 0.31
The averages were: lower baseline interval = 144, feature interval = 117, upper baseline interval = 168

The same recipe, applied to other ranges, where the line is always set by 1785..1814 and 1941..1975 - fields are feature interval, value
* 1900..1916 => 0.11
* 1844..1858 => 0.10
